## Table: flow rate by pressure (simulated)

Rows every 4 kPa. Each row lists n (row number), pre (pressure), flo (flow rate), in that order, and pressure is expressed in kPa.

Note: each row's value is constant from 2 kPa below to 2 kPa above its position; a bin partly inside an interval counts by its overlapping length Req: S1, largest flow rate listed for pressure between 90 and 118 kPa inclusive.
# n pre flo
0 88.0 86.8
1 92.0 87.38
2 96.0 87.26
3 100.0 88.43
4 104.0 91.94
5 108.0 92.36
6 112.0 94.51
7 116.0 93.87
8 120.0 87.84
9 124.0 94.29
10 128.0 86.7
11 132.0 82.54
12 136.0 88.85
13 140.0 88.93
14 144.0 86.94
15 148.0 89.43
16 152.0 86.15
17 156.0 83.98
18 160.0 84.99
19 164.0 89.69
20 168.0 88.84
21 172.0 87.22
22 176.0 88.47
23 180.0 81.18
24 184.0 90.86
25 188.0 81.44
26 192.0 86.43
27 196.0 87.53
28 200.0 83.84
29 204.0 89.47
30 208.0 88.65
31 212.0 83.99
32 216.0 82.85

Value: 94.51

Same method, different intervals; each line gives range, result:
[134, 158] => 89.43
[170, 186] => 90.86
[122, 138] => 94.29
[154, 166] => 89.69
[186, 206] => 89.47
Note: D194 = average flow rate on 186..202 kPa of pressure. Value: 84.8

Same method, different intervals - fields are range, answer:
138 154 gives 87.9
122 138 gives 88.1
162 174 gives 88.6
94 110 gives 90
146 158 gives 86.5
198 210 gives 87.3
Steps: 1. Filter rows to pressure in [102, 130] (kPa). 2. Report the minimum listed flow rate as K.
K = 86.7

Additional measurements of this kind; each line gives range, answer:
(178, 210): 81.18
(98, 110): 88.43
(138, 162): 83.98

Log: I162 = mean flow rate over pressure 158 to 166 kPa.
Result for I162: 87.3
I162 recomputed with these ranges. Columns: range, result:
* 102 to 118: 93.2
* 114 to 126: 92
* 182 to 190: 86.2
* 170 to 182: 85.6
